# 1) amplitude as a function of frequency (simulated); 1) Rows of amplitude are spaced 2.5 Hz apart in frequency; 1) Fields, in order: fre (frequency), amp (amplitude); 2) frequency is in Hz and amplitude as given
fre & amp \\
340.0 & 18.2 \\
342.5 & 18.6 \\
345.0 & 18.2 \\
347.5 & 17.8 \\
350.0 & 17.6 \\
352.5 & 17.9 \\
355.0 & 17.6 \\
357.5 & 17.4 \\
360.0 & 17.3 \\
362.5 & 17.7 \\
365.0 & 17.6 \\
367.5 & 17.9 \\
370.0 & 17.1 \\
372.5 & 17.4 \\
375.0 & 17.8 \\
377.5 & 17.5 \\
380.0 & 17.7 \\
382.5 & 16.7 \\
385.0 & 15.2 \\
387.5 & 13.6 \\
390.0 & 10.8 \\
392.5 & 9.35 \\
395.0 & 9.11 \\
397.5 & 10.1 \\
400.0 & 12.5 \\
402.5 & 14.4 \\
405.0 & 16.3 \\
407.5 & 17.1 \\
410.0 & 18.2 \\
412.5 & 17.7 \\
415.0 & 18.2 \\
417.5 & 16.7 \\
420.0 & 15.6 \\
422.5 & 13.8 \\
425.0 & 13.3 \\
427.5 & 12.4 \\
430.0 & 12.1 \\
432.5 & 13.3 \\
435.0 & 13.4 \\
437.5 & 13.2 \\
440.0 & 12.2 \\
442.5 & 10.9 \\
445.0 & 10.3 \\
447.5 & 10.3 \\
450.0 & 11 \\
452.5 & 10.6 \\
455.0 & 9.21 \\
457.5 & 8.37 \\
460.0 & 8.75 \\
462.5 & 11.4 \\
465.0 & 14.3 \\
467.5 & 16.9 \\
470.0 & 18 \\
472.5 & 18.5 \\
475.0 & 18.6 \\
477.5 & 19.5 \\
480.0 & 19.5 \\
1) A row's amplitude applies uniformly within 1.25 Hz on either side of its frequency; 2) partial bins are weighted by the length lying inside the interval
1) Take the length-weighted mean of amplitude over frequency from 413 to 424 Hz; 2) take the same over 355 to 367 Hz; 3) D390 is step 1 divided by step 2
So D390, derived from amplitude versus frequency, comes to 0.92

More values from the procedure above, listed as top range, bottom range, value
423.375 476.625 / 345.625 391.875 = 0.76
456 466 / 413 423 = 0.65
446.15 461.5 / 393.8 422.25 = 0.65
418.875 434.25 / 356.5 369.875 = 0.76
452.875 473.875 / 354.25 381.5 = 0.75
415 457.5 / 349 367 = 0.71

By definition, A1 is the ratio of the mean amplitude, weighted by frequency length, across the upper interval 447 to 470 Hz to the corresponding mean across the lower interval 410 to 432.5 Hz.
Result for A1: 0.8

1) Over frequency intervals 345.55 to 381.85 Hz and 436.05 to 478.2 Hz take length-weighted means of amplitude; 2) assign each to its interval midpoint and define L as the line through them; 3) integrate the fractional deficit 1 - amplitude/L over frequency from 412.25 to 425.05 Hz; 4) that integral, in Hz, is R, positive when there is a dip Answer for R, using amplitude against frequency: -0.9 Hz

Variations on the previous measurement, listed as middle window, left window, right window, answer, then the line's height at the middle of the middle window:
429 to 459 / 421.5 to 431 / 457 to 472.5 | 4.5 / 13.2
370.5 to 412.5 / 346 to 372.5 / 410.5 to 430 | 4.2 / 16.4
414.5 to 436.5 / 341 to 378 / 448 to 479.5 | 1.6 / 15.2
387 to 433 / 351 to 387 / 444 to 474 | 3.1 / 15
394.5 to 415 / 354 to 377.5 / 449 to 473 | 0.8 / 15.5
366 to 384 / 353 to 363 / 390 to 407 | -2.6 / 15.2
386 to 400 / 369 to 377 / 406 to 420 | 5.3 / 17.4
